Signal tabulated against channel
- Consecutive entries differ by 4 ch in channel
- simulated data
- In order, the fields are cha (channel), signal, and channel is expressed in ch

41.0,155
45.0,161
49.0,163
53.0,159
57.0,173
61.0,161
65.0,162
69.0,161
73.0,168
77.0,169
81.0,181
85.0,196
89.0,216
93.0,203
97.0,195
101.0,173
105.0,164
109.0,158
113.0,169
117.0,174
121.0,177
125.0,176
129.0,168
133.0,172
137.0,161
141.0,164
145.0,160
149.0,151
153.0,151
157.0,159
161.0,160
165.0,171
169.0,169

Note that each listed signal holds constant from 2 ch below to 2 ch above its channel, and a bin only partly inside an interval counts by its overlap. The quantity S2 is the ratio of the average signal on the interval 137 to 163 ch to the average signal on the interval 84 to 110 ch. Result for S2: 0.84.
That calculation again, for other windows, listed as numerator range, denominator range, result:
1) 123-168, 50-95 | 0.92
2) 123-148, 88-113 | 0.91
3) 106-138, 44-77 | 1.03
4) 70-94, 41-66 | 1.15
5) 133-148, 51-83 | 0.97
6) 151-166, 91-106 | 0.86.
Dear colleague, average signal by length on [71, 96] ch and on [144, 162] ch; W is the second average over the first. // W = 0.8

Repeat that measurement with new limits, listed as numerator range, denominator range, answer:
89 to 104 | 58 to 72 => 1.18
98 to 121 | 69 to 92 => 0.92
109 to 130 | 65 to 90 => 0.96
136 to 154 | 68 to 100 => 0.84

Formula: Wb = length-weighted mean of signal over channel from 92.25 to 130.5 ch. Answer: 175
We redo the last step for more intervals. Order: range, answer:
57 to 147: 174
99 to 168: 165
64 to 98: 184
